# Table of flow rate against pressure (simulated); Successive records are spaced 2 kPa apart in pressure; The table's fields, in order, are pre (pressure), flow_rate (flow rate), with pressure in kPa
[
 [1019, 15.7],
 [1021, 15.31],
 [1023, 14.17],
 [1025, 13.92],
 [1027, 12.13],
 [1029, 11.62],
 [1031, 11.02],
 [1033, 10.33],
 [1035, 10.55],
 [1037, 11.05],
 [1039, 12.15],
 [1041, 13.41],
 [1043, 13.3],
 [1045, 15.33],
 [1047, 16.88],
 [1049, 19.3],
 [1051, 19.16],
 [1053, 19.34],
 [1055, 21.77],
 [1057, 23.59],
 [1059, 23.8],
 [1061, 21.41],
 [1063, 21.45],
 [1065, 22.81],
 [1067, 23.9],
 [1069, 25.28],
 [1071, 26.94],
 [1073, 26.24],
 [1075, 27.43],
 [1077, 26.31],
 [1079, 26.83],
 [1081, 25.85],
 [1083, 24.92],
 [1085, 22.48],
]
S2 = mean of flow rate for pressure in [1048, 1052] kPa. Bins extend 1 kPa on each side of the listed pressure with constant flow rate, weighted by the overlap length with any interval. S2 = 19.2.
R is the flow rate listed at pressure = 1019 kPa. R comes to 15.7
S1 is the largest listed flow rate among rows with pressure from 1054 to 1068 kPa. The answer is 23.9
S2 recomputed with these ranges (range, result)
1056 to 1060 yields 23.7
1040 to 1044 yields 13.4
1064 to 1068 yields 23.4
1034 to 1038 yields 10.8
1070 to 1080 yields 26.8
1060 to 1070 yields 23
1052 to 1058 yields 21.6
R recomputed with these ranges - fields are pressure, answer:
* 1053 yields 19.34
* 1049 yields 19.3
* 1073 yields 26.24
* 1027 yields 12.13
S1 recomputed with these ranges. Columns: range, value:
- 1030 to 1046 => 15.33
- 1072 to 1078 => 27.43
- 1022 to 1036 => 14.17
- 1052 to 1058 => 23.59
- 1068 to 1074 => 26.94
